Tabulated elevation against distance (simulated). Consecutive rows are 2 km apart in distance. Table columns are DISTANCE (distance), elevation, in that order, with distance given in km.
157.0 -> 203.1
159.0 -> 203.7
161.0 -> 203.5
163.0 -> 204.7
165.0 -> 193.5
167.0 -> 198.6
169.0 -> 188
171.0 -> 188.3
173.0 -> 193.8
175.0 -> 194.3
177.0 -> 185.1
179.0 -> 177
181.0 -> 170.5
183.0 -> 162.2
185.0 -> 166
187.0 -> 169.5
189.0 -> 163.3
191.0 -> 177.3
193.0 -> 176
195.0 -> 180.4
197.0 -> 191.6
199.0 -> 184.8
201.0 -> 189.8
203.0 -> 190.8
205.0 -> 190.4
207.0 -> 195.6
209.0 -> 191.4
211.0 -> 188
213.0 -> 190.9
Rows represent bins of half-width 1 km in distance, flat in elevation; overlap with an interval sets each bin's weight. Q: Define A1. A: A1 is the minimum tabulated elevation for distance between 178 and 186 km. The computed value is 162.2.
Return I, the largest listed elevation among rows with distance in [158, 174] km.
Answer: 204.7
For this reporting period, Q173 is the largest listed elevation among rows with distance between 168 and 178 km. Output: 194.3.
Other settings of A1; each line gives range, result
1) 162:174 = 188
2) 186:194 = 163.3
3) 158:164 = 203.5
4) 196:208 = 184.8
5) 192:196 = 176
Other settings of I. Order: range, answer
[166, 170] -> 198.6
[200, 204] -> 190.8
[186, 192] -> 177.3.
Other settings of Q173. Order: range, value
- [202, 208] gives 195.6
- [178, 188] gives 177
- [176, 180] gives 185.1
